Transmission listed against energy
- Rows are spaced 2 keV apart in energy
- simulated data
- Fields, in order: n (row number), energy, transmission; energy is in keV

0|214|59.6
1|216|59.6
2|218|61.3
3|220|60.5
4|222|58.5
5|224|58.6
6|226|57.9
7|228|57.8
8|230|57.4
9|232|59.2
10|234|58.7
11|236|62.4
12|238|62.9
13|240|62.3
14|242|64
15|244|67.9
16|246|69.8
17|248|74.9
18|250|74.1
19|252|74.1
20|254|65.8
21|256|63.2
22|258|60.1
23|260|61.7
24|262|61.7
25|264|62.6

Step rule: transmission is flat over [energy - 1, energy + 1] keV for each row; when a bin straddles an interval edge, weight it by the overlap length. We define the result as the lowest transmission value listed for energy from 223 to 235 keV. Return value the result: 57.4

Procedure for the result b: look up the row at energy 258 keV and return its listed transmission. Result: 60.1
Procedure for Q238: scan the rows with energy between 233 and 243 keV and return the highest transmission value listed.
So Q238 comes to 64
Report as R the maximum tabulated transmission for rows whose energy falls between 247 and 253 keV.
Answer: 74.9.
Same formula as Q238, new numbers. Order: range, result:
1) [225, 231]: 57.9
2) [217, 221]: 61.3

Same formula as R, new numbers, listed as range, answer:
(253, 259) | 65.8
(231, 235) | 59.2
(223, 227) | 58.6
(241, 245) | 67.9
